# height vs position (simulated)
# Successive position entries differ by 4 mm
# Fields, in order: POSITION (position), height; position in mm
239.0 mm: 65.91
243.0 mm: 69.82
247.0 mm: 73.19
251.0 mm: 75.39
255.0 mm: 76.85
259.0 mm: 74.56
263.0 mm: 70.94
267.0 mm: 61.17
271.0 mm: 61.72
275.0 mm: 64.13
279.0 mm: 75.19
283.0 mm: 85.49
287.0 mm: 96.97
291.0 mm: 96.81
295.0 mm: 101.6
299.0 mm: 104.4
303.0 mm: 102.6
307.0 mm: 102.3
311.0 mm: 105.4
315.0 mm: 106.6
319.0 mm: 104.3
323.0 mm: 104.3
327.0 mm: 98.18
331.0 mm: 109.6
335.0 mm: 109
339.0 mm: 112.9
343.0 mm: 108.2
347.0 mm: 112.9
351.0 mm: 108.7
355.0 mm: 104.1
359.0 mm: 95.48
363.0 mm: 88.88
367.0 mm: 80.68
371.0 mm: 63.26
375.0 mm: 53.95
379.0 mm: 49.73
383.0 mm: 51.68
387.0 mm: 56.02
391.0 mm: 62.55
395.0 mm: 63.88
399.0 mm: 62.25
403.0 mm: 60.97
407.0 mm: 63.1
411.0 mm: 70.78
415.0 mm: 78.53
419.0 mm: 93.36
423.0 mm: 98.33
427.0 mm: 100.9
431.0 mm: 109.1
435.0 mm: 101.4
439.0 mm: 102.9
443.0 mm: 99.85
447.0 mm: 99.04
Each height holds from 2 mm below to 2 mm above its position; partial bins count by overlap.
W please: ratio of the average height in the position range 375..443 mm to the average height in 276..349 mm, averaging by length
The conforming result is 0.75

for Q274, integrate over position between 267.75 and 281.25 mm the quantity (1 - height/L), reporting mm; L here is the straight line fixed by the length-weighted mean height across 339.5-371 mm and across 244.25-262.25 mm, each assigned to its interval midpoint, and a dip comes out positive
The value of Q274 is 2.2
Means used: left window 74.5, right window 98.1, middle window 66.8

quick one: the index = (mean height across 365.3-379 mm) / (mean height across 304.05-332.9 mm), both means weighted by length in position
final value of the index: 0.6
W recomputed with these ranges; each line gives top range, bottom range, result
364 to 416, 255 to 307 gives 0.76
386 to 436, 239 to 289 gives 1.07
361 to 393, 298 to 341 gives 0.60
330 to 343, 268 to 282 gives 1.62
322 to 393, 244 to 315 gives 1.03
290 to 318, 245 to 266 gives 1.40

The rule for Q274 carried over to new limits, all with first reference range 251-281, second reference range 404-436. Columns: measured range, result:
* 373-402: 9.3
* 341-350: -3.5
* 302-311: -3.5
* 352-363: -2.5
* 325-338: -4.8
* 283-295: -3.9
